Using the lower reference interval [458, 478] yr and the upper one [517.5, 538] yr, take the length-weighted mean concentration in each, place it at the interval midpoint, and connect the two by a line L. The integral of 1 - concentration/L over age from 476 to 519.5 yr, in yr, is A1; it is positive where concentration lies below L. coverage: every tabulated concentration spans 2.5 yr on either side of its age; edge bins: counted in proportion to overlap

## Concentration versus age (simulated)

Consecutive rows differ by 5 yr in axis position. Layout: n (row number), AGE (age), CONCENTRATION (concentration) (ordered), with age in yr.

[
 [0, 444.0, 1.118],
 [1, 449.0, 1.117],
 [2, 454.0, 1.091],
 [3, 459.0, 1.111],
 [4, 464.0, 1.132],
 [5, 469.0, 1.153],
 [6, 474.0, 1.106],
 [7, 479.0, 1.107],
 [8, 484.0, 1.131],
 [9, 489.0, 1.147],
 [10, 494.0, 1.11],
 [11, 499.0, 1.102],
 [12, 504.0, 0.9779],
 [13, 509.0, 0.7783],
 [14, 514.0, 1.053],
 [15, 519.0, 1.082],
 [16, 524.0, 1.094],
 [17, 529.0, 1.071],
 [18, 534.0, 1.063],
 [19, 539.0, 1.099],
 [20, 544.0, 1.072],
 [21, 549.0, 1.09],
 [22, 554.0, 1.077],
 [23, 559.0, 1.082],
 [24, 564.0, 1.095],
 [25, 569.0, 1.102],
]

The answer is 1.9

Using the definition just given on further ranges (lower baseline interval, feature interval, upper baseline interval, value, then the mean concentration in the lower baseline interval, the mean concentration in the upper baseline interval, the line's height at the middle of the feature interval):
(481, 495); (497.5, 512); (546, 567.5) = 2.3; 1.13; 1.09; 1.12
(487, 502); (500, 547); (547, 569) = 2.8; 1.11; 1.09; 1.1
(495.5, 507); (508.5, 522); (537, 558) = 0.6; 1.03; 1.08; 1.05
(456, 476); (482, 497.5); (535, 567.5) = -0.2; 1.13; 1.09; 1.11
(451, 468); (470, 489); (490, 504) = -0.4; 1.12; 1.09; 1.1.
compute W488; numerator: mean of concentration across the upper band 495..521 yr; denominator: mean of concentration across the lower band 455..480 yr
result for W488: 0.90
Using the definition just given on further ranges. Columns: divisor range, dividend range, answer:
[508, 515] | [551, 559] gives 1.18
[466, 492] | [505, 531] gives 0.90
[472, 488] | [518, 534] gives 0.97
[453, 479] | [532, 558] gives 0.97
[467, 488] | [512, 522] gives 0.95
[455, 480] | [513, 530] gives 0.96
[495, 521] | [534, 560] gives 1.08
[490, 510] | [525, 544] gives 1.06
